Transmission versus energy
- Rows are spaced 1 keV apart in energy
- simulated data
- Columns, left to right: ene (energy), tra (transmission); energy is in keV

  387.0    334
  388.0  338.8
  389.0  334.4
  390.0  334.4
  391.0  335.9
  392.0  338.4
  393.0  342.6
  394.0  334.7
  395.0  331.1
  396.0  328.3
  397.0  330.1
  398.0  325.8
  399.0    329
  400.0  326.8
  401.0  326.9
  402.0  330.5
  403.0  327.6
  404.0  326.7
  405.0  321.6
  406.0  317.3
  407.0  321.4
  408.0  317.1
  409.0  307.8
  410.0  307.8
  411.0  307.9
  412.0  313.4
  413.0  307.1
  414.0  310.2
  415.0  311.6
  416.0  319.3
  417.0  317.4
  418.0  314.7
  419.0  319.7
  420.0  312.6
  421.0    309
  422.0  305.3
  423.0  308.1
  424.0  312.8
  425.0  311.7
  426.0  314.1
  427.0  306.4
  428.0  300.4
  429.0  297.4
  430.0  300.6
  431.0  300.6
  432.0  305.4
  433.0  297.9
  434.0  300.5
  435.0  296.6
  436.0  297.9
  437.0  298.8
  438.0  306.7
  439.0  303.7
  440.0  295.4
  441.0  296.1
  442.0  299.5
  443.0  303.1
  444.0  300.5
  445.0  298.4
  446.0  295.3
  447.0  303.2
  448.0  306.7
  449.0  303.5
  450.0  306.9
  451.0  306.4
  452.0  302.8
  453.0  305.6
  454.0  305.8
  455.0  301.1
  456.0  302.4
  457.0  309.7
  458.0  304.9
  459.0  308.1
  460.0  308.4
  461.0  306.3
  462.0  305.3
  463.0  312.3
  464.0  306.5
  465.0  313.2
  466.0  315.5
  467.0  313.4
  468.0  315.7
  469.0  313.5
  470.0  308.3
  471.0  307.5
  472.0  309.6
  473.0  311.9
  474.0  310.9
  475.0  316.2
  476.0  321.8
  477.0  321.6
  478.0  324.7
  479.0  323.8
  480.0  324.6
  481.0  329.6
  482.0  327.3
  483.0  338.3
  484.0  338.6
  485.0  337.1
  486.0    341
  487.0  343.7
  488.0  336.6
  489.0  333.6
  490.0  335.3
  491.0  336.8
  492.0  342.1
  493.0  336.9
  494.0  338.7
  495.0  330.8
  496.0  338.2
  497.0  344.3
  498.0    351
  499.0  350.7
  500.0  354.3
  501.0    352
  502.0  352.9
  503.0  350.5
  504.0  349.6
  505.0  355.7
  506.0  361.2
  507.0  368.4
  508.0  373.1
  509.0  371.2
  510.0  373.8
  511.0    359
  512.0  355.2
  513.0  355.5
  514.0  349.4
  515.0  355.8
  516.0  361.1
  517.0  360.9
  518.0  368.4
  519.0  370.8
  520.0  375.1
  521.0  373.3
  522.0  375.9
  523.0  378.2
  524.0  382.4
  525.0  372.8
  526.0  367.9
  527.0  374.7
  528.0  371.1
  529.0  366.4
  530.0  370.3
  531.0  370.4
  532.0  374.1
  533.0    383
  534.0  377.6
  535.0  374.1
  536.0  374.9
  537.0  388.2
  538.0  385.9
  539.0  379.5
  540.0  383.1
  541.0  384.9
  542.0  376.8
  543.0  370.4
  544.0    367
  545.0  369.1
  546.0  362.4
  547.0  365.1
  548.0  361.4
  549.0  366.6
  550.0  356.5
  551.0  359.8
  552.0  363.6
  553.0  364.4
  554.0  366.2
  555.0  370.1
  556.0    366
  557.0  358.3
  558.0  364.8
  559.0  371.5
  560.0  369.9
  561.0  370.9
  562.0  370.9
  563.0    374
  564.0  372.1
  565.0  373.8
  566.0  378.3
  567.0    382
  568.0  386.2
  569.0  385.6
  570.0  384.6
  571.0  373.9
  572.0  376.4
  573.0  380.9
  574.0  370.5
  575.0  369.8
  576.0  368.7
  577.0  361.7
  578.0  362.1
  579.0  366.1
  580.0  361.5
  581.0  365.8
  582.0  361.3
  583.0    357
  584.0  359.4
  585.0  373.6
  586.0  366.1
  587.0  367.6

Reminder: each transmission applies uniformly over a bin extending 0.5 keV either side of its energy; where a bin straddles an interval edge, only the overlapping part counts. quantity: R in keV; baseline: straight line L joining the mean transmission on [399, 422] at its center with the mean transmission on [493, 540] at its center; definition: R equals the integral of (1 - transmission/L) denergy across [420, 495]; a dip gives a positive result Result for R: 5.6 keV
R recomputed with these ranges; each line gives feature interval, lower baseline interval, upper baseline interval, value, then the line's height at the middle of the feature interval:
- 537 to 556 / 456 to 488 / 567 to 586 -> -0.78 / 356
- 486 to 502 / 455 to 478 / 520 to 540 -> -0.13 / 339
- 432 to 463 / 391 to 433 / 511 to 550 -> 2.82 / 333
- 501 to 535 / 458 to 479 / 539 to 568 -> -2.05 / 346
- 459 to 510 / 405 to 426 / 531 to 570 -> 1.66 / 343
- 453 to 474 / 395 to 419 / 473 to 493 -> 1.20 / 328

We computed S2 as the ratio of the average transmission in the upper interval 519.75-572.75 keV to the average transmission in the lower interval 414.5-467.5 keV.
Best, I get 1.2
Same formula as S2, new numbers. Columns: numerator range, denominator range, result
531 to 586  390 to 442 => 1.18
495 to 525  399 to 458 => 1.17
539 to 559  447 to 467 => 1.20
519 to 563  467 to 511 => 1.10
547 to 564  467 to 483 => 1.15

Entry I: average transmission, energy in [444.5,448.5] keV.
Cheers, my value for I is 301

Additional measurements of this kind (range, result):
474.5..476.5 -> 319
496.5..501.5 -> 350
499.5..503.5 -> 352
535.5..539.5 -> 382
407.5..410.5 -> 311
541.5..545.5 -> 371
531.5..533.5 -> 379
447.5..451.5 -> 306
